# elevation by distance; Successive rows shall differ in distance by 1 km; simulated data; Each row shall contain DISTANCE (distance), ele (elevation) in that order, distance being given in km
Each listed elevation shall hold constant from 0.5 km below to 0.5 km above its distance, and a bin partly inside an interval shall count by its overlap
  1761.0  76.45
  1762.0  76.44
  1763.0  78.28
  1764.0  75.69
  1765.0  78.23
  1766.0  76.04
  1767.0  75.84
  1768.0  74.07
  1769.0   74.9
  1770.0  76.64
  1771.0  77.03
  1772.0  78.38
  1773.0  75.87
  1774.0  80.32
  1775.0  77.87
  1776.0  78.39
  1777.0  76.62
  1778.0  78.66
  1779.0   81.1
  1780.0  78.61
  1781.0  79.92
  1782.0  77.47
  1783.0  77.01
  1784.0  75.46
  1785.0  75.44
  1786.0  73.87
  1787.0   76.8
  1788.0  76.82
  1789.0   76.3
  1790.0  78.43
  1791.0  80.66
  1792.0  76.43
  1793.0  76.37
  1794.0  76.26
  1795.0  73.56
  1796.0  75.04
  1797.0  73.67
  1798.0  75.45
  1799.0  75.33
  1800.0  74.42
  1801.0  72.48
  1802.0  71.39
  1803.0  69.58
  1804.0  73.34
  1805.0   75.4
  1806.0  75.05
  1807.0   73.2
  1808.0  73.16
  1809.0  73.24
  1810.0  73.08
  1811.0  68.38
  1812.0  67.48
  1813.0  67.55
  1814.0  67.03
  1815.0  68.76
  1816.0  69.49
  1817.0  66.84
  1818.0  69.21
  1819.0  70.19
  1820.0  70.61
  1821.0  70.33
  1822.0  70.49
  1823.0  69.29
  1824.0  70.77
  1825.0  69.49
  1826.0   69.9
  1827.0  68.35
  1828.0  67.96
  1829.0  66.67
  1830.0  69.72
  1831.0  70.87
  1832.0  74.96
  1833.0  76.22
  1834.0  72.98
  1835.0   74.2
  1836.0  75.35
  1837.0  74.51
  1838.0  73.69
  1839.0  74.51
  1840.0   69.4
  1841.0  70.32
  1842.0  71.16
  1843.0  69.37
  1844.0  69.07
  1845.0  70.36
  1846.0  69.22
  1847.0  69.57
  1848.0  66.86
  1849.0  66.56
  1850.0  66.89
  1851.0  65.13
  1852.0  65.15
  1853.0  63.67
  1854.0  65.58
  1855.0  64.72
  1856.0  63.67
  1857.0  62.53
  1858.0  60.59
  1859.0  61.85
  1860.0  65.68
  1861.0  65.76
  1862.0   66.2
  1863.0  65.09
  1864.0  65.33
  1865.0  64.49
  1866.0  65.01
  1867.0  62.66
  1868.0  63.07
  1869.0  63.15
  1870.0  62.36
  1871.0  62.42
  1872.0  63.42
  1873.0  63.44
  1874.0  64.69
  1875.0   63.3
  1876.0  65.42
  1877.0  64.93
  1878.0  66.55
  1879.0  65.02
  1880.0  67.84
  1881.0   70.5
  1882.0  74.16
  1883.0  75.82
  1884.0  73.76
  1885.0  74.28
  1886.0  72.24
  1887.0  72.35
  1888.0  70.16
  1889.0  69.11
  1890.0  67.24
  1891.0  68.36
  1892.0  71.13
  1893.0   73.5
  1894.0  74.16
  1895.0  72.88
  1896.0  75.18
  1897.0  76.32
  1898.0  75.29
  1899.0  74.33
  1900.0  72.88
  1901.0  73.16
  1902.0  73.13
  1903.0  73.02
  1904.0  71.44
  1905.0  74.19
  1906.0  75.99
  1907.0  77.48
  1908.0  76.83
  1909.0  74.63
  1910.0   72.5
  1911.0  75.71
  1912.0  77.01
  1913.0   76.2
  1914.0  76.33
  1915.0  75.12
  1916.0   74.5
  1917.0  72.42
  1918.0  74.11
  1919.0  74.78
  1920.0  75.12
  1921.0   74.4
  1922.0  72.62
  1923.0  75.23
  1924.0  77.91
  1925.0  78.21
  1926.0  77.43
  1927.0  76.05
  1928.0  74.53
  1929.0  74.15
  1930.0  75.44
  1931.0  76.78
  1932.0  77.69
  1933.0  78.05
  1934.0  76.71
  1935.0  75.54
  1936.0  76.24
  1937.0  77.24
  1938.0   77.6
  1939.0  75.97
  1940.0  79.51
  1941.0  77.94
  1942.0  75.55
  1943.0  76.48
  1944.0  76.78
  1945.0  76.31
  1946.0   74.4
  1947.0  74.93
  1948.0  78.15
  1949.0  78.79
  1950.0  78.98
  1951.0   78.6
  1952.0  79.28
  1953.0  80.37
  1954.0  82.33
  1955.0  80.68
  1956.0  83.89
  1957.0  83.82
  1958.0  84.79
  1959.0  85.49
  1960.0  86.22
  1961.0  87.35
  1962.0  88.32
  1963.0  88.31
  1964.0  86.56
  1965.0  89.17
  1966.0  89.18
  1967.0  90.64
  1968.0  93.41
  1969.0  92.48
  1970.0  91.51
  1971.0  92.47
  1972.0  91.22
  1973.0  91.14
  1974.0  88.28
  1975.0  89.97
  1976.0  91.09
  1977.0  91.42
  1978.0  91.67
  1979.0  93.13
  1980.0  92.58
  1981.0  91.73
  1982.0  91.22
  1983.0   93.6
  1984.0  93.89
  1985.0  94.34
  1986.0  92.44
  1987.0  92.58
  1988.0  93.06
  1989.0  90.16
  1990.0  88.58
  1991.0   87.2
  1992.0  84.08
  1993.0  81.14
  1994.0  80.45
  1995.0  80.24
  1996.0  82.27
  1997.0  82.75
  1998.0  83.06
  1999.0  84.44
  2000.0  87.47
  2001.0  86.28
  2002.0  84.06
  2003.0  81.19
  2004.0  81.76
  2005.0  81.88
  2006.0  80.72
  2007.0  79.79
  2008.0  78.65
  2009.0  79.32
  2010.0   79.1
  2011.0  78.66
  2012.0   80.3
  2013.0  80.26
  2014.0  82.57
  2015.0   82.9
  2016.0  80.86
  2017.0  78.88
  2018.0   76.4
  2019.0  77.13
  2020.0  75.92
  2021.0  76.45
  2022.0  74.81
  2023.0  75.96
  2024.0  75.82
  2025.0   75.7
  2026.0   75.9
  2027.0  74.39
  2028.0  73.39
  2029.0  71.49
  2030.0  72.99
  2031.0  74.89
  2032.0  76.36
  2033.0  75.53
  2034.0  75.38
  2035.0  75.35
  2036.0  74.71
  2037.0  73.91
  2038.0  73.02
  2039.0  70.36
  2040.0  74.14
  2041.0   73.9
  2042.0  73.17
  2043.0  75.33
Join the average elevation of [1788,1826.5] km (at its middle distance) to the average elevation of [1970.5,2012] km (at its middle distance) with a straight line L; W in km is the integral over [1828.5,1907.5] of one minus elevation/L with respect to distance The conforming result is 8.1 km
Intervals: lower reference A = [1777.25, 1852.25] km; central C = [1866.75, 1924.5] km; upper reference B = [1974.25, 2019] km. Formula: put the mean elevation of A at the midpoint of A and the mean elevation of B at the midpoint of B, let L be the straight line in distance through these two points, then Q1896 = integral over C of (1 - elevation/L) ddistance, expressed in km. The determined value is 4.9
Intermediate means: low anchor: 72.4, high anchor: 85.3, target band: 71.5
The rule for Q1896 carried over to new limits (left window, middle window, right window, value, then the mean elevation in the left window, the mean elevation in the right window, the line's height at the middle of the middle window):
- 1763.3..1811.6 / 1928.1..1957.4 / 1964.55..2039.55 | 1.2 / 75.8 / 83.2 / 81.1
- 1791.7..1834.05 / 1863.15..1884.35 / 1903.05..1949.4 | 2.3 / 71.6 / 75.9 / 73.9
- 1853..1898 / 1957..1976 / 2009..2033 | -4.1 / 67.5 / 77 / 73.4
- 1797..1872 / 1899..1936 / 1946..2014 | 1.6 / 69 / 85.8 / 78.5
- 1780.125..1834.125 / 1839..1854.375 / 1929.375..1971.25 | 1.4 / 72.8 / 81.6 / 75.2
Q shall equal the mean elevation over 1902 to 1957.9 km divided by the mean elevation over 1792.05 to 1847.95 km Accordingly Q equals 1.07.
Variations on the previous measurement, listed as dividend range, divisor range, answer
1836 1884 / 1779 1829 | 0.91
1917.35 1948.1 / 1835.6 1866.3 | 1.13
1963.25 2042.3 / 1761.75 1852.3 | 1.13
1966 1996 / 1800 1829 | 1.28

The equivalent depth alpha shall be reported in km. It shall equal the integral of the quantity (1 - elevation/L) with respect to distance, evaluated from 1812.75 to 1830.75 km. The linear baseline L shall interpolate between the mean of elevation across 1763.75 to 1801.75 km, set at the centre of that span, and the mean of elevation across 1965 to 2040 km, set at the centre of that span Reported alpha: 2.0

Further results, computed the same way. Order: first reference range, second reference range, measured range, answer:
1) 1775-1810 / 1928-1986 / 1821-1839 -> 1.41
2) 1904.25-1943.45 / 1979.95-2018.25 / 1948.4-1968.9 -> -1.28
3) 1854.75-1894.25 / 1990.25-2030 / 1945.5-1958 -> -0.92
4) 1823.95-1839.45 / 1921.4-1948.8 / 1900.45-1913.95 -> 0.08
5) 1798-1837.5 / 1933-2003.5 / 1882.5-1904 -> 1.48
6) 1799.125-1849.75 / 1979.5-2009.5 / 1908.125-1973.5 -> 1.18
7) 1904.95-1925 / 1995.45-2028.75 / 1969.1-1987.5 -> -3.26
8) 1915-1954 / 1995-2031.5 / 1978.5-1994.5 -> -2.41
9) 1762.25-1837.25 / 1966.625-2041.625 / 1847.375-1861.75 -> 2.19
